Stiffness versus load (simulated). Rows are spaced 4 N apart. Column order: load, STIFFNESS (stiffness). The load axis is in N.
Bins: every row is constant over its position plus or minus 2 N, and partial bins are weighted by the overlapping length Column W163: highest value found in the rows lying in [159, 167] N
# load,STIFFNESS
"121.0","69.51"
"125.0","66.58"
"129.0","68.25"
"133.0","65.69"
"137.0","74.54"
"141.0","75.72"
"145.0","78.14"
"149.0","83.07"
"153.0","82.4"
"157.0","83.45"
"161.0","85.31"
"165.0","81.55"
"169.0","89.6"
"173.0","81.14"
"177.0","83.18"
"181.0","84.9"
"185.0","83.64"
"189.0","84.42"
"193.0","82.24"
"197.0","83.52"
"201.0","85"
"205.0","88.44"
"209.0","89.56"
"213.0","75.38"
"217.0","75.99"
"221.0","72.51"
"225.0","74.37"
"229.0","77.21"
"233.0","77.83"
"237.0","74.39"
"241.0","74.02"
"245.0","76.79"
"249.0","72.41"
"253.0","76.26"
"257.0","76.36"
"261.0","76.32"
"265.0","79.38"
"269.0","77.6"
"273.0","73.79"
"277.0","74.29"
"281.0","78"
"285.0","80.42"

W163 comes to 85.31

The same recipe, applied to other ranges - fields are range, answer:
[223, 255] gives 77.83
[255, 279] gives 79.38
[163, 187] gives 89.6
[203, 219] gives 89.56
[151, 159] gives 83.45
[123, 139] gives 74.54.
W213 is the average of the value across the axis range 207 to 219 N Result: 80.3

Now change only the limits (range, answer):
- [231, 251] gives 75.1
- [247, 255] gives 74.3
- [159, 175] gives 84.4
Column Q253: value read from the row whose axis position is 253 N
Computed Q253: 76.26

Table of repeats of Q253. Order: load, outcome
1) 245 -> 76.79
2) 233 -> 77.83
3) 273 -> 73.79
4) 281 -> 78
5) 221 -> 72.51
